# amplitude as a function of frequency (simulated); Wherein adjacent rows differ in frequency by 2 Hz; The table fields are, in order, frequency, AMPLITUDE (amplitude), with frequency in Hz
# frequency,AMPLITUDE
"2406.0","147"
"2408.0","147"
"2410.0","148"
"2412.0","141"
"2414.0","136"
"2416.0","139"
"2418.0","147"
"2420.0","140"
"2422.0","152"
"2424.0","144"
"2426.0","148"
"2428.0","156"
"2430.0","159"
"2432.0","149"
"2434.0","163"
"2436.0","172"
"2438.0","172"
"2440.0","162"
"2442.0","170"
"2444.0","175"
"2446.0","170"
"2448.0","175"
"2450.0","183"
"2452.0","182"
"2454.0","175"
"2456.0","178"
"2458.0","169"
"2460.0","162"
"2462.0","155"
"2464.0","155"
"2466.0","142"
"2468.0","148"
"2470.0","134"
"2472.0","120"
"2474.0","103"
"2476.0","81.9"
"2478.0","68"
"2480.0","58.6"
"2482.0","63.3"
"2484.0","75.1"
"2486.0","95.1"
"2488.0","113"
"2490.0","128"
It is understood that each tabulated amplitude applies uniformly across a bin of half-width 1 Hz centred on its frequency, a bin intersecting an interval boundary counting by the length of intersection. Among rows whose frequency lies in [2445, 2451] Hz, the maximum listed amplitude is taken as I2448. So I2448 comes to 183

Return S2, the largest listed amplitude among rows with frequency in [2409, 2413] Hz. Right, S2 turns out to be 148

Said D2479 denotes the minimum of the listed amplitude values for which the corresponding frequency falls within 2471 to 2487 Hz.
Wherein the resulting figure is 58.6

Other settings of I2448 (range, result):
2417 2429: 156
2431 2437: 172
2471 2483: 120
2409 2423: 152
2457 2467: 169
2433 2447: 175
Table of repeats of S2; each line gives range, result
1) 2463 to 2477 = 155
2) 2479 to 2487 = 95.1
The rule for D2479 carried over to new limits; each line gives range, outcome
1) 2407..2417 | 136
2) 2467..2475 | 103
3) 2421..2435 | 144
